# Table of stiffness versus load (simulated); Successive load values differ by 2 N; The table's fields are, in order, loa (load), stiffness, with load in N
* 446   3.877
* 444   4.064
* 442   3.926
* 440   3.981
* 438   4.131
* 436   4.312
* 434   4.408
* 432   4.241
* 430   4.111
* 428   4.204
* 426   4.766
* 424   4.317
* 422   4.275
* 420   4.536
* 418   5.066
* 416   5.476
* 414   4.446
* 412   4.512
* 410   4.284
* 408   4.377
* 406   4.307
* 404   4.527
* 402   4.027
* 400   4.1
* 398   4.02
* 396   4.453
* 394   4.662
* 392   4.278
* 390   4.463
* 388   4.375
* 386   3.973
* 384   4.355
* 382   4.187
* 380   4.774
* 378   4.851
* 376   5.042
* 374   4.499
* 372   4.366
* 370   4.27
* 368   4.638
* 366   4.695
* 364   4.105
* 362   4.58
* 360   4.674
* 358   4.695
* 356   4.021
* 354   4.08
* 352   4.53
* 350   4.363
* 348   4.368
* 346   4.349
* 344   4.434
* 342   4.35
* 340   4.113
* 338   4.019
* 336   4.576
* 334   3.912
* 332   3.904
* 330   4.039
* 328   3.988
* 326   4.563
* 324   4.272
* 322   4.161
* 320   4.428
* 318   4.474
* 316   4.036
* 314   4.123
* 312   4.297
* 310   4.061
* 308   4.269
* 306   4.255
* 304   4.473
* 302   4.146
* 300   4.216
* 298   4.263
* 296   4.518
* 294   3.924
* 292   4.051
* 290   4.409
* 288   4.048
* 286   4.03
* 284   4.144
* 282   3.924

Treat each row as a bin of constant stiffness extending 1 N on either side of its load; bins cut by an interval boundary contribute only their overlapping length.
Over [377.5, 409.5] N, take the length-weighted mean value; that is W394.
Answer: 4.35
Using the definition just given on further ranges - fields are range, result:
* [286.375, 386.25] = 4.32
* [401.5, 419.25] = 4.57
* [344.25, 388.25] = 4.45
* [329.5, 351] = 4.22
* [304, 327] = 4.28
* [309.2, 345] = 4.21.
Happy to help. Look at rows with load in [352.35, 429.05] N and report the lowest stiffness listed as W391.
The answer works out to 3.973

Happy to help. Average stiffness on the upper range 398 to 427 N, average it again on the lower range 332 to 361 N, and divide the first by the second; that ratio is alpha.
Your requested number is 1.04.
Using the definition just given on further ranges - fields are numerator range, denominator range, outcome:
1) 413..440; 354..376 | 1.00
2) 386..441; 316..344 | 1.04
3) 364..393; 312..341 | 1.07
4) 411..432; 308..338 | 1.08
